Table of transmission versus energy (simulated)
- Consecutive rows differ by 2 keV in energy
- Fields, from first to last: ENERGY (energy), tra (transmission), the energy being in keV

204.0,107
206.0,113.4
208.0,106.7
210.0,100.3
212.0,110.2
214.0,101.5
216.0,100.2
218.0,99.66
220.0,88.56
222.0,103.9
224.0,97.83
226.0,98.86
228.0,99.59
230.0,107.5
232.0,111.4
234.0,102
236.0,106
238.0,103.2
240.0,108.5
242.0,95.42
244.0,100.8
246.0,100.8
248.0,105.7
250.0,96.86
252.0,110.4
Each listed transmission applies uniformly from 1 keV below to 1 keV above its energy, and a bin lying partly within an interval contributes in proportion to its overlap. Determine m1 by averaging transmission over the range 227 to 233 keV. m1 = 106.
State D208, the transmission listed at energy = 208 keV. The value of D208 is 106.7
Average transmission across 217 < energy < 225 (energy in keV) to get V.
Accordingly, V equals 97.5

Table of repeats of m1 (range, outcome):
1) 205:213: 108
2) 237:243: 102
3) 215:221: 96.1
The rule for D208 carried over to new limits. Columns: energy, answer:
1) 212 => 110.2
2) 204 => 107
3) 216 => 100.2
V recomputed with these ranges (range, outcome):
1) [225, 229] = 99.2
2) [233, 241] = 105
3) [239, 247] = 101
